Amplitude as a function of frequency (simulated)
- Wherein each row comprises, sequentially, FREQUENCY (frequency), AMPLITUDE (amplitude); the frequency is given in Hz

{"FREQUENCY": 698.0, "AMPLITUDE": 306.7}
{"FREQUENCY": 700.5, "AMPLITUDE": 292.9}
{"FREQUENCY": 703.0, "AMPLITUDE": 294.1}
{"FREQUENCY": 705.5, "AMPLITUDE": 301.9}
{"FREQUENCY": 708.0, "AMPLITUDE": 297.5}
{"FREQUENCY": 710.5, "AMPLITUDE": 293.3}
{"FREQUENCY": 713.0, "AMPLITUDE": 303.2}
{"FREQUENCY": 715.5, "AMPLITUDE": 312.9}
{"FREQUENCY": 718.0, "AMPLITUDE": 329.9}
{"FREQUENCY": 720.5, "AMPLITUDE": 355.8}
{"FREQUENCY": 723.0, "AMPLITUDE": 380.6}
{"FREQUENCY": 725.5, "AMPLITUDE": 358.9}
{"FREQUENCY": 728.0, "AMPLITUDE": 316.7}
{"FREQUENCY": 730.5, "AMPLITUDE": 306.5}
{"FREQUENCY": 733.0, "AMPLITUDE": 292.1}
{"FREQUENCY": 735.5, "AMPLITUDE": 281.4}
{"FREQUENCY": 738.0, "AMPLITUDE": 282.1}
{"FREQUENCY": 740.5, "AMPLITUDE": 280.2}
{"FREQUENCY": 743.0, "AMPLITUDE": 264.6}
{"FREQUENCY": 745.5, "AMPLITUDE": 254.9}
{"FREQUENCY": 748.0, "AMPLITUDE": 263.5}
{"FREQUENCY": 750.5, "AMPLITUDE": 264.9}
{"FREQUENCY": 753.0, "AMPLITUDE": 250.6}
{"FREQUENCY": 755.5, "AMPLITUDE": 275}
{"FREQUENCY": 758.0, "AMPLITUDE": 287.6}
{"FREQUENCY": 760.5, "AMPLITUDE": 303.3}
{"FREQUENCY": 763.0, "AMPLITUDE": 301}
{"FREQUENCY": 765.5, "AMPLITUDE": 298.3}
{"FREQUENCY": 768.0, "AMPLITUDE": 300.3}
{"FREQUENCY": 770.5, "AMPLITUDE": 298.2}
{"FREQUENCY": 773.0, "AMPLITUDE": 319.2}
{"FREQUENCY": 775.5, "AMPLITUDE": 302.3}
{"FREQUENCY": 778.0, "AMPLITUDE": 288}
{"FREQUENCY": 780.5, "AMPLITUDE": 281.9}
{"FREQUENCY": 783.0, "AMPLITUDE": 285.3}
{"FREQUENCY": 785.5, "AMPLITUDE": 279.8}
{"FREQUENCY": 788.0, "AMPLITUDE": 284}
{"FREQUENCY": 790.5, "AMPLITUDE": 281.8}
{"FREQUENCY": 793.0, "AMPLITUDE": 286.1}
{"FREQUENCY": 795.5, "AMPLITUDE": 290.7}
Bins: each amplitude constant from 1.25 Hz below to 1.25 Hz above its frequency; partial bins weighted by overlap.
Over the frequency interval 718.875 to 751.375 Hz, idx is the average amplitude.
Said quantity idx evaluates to 301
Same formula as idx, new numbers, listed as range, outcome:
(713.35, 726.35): 344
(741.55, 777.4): 285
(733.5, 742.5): 281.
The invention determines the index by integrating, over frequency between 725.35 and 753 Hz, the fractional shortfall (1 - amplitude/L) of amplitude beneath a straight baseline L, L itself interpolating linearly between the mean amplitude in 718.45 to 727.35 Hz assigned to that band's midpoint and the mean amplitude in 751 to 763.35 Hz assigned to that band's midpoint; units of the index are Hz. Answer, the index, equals 3.34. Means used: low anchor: 359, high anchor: 281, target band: 283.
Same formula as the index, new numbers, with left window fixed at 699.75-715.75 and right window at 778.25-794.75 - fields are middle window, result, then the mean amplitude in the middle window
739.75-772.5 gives 0.9 Hz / 281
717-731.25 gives -2.3 Hz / 343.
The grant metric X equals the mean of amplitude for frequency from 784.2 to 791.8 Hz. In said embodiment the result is 282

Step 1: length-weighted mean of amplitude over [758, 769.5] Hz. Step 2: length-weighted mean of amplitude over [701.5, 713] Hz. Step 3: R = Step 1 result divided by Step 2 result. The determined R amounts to 1.01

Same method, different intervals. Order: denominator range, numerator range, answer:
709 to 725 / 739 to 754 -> 0.80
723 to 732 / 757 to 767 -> 0.89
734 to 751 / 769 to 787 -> 1.08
